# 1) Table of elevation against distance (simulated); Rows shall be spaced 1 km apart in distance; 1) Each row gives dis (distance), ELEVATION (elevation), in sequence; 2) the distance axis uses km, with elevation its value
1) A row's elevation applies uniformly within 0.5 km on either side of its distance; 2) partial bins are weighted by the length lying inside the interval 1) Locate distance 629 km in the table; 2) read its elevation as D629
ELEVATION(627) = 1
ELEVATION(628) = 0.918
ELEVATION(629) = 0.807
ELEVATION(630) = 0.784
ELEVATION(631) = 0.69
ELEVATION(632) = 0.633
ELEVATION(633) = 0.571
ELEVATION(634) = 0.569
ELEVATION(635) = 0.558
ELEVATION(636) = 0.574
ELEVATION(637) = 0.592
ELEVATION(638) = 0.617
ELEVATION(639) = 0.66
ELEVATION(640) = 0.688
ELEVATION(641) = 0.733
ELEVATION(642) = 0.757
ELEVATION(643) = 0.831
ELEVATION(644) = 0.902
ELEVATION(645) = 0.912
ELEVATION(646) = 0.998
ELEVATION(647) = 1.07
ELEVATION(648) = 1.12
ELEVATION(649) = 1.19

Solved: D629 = 0.807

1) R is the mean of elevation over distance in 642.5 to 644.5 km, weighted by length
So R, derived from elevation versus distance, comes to 0.867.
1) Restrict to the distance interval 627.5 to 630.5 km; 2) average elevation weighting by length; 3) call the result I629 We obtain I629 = 0.836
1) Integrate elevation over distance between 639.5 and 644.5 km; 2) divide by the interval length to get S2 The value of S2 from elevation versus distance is 0.782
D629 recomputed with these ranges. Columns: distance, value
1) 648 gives 1.12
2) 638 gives 0.617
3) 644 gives 0.902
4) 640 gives 0.688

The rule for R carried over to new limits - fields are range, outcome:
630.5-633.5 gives 0.631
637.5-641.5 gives 0.674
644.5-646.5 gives 0.955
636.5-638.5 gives 0.605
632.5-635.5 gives 0.566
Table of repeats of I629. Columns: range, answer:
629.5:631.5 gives 0.737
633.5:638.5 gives 0.582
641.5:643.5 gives 0.794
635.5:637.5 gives 0.583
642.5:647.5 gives 0.943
